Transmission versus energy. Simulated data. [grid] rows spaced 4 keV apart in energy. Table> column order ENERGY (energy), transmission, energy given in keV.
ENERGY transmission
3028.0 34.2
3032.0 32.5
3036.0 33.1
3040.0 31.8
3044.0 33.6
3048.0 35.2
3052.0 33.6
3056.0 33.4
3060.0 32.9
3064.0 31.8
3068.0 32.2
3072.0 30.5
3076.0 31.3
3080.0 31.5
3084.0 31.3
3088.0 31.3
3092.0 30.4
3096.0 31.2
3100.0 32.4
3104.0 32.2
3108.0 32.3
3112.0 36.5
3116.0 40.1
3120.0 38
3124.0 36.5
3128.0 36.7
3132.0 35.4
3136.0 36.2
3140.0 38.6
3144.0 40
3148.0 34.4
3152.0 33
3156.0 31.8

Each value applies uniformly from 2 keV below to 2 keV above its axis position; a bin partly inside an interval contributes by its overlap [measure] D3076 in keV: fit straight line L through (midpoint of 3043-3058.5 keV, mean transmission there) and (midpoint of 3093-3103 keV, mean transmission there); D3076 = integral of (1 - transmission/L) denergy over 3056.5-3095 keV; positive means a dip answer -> 1.4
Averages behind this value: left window 33.9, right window 31.7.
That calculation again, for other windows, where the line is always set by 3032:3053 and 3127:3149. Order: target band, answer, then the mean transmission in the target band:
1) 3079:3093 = 1.5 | 31.1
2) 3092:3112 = 1.9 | 32.3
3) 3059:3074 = 1.1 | 31.8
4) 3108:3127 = -0.5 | 37.1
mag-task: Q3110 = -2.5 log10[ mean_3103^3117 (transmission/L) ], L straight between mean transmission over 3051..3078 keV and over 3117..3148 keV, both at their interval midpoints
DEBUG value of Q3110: 0.01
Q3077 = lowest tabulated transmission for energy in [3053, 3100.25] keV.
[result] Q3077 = 30.4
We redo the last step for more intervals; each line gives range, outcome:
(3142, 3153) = 33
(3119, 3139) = 35.4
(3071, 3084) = 30.5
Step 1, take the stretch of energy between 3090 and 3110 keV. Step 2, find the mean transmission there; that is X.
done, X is 31.7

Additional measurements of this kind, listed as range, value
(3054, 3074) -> 32.2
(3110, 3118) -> 38.3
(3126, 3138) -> 36.1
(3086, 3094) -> 30.9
